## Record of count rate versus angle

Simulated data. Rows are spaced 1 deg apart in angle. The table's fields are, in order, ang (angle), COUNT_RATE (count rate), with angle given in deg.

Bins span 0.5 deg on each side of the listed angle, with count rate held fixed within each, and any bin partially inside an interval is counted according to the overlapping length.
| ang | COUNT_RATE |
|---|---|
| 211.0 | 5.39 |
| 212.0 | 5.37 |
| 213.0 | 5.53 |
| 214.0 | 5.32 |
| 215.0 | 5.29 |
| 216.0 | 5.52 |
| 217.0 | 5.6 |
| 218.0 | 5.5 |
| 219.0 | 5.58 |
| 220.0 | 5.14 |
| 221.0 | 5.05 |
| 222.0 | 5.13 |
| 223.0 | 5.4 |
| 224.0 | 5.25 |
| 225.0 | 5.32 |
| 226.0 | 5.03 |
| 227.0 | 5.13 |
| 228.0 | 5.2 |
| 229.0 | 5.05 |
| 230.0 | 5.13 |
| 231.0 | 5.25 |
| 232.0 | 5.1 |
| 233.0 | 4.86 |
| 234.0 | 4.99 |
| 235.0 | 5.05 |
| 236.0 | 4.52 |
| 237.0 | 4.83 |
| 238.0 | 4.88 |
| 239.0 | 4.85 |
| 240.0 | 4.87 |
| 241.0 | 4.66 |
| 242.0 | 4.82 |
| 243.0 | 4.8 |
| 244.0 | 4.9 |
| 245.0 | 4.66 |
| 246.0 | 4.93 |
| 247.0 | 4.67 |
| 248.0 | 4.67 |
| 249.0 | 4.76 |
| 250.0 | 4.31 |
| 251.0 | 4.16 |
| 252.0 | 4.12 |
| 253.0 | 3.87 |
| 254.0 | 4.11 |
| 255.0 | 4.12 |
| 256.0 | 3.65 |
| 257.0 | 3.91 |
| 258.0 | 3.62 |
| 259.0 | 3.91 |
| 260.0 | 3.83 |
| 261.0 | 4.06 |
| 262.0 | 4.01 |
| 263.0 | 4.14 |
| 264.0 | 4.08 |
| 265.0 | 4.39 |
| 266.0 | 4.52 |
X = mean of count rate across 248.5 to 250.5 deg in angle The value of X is 4.54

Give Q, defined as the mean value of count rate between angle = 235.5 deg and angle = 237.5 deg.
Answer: 4.67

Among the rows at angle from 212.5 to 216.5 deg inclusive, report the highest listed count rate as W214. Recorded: 5.53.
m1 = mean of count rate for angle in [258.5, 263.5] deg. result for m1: 3.99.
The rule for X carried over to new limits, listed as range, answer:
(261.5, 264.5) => 4.08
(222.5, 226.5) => 5.25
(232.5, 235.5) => 4.97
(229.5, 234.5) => 5.07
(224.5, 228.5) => 5.17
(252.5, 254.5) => 3.99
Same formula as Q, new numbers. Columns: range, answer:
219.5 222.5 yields 5.11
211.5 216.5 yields 5.41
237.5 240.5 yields 4.87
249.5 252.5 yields 4.2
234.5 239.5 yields 4.83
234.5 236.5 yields 4.79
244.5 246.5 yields 4.79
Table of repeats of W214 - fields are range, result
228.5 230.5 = 5.13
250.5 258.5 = 4.16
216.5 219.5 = 5.6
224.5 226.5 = 5.32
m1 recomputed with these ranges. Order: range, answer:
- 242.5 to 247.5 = 4.79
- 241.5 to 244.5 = 4.84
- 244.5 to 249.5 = 4.74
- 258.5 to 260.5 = 3.87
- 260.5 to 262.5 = 4.04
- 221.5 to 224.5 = 5.26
